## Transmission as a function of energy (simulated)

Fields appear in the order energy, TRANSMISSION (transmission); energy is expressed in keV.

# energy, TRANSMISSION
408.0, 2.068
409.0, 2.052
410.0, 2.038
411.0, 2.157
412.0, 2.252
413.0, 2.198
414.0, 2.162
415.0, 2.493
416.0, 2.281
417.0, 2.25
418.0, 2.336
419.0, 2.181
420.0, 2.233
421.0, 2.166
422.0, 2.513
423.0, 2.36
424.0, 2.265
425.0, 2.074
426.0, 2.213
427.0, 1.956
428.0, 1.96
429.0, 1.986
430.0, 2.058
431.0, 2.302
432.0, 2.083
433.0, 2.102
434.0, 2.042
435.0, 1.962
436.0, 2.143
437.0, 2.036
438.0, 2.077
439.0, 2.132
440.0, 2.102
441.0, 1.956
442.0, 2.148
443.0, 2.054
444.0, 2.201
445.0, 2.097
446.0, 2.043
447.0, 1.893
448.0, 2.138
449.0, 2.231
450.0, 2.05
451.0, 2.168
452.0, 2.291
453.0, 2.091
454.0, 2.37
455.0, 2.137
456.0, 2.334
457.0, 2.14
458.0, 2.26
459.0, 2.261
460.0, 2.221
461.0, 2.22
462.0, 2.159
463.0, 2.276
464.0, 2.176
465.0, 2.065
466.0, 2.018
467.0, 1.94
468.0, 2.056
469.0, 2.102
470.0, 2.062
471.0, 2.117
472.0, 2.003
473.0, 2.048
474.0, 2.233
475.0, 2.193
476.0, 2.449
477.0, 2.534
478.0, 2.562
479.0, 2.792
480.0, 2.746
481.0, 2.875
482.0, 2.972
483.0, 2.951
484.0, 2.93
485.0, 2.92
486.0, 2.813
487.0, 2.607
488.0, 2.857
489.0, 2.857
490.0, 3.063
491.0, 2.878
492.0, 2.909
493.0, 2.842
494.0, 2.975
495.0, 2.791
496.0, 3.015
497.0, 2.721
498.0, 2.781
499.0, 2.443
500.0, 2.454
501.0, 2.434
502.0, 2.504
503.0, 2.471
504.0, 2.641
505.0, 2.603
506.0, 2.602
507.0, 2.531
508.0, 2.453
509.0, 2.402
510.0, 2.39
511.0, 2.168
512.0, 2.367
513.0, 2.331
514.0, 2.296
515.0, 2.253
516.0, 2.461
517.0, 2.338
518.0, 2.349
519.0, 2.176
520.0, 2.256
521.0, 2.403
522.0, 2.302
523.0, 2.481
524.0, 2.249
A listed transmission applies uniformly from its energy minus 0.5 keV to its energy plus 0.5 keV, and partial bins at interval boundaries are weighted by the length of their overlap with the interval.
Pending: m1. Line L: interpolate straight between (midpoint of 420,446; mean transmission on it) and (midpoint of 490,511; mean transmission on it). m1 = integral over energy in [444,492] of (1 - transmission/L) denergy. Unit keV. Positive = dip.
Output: 0.5 keV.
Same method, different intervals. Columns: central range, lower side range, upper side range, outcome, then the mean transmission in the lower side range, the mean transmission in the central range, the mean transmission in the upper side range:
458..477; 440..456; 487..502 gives 1.9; 2.13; 2.16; 2.77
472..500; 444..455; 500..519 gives -4.9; 2.14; 2.71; 2.42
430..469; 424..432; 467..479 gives 0.5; 2.09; 2.13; 2.23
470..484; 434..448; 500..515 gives -1.4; 2.07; 2.5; 2.44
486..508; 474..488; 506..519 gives -1.5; 2.71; 2.71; 2.36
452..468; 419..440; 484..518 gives 1.1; 2.13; 2.18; 2.61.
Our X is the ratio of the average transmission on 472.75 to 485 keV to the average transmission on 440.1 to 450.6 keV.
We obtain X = 1.3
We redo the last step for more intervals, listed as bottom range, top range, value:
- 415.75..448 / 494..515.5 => 1.18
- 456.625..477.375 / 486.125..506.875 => 1.26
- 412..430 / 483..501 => 1.27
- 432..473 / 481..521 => 1.23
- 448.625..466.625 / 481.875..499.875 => 1.30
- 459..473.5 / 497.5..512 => 1.18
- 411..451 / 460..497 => 1.18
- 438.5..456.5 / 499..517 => 1.14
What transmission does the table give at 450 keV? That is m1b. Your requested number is 2.05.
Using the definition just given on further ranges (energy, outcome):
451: 2.168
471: 2.117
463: 2.276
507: 2.531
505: 2.603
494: 2.975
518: 2.349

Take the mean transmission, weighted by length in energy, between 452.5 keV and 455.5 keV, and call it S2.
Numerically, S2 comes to 2.2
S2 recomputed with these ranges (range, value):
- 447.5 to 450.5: 2.14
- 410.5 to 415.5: 2.25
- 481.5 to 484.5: 2.95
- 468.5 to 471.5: 2.09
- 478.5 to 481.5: 2.8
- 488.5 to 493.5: 2.91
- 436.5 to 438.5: 2.06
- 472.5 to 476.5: 2.23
